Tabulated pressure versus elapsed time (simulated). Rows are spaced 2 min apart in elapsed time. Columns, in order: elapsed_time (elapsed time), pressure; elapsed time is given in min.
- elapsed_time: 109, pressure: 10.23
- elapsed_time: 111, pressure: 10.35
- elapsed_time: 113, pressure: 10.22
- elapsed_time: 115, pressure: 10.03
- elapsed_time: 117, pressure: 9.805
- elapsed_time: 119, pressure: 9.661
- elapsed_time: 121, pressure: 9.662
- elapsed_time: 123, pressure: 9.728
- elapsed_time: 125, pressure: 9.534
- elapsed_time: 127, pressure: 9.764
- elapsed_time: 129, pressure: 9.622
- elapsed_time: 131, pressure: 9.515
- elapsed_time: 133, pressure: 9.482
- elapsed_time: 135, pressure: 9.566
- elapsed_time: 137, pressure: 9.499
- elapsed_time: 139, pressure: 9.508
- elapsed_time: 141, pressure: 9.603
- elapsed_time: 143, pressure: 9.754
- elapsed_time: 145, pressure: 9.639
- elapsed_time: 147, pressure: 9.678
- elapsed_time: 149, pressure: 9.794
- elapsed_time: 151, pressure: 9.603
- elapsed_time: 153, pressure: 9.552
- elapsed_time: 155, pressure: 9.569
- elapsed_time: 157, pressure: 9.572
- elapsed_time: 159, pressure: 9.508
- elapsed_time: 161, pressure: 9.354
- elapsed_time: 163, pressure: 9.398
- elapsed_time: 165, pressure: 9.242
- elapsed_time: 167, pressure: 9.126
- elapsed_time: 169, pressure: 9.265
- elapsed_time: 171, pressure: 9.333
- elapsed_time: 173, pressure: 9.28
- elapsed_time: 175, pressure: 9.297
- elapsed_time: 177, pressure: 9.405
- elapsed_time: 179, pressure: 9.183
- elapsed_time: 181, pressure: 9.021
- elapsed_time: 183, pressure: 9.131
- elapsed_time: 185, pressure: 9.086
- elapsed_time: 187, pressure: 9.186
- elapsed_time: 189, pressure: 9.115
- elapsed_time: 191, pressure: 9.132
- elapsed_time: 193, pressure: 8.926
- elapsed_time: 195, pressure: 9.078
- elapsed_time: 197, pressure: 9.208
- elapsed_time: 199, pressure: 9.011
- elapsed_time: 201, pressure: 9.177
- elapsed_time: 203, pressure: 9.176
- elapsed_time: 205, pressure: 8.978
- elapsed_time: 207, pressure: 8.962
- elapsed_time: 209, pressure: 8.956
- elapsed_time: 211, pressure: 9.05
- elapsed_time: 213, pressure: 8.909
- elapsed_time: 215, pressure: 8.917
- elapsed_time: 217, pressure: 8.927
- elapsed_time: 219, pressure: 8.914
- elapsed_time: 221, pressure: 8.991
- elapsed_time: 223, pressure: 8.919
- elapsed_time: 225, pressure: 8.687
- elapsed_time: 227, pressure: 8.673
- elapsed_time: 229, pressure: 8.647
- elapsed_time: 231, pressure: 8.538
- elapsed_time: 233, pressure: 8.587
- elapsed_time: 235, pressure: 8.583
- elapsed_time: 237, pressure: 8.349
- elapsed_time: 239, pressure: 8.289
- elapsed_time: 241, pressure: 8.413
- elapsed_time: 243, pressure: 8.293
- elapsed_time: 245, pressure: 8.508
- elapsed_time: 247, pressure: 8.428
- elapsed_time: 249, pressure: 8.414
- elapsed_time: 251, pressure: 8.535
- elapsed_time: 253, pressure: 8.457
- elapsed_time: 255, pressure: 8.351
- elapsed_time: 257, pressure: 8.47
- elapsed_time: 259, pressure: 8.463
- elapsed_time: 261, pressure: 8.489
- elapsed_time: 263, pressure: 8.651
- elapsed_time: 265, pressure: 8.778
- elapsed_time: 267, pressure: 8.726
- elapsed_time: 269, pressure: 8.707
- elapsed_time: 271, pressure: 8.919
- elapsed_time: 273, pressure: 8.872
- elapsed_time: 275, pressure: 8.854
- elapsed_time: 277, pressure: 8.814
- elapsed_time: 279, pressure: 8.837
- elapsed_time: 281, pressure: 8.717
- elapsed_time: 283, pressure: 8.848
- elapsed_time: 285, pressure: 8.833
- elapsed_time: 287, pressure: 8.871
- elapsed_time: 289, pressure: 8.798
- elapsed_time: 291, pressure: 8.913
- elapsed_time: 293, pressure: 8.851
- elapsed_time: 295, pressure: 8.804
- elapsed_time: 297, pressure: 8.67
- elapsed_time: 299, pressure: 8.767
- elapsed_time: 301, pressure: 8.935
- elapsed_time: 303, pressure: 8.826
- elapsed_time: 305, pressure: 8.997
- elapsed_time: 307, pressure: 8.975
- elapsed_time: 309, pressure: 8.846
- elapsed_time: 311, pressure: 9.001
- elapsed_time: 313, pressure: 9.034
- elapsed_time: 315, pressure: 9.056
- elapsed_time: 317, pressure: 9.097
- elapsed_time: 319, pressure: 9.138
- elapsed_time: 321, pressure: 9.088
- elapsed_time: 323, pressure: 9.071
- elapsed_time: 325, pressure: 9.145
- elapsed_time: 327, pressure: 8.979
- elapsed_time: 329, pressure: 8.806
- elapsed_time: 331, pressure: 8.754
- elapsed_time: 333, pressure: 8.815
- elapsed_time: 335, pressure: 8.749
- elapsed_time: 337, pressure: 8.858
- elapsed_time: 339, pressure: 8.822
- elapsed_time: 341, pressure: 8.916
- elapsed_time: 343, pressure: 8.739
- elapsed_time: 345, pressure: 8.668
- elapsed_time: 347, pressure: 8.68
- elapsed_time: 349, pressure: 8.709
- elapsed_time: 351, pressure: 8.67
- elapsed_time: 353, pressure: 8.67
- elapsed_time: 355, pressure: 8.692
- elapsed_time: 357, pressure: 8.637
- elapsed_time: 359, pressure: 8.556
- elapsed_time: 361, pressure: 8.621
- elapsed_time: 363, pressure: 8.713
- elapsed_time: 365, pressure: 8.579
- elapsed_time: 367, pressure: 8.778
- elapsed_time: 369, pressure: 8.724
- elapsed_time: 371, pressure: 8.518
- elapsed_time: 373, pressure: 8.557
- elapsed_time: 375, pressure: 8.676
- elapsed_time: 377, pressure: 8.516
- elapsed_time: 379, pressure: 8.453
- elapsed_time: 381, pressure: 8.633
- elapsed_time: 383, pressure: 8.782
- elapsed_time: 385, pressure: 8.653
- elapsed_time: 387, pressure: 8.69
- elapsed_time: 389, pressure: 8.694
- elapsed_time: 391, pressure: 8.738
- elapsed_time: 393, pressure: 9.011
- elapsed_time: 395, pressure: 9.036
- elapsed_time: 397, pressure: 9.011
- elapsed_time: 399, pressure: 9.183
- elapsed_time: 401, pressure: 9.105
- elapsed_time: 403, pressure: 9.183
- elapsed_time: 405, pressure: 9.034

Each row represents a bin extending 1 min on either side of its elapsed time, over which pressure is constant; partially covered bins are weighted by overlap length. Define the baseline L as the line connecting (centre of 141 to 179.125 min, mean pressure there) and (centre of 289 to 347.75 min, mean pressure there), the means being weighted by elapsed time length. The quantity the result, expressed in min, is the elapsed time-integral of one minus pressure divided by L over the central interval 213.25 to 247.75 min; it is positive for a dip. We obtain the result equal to 2.2 min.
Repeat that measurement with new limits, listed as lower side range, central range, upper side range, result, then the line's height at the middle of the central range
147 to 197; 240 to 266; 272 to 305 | 1.43 min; 8.97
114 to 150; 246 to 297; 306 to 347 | 2.42 min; 9.13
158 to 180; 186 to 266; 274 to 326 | 3.37 min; 9.14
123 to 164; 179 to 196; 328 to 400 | 0.58 min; 9.41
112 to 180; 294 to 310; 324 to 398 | 0.19 min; 8.96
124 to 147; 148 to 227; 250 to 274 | 0.19 min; 9.19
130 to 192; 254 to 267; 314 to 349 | 0.80 min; 9.11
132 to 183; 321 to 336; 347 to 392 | -0.19 min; 8.8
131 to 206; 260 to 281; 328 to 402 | 0.62 min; 9.03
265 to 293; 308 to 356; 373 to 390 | -0.83 min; 8.72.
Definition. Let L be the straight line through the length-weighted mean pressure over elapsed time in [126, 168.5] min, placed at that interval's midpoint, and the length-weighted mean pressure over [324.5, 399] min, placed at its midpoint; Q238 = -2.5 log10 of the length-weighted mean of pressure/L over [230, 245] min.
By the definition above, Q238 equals 0.09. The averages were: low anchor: 9.54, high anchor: 8.74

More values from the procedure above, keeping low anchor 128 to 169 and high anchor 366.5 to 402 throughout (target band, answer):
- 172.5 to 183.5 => 0.02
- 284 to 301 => 0.03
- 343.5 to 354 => 0.02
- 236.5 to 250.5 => 0.10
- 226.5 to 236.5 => 0.08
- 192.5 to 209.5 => 0.03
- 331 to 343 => 0.01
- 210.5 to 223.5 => 0.04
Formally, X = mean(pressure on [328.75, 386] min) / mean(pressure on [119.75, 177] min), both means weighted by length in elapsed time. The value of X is 0.9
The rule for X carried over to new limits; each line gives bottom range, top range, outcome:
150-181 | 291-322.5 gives 0.95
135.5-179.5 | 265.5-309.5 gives 0.93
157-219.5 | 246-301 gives 0.95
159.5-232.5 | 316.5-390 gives 0.97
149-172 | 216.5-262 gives 0.91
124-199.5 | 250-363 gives 0.94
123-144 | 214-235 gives 0.91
